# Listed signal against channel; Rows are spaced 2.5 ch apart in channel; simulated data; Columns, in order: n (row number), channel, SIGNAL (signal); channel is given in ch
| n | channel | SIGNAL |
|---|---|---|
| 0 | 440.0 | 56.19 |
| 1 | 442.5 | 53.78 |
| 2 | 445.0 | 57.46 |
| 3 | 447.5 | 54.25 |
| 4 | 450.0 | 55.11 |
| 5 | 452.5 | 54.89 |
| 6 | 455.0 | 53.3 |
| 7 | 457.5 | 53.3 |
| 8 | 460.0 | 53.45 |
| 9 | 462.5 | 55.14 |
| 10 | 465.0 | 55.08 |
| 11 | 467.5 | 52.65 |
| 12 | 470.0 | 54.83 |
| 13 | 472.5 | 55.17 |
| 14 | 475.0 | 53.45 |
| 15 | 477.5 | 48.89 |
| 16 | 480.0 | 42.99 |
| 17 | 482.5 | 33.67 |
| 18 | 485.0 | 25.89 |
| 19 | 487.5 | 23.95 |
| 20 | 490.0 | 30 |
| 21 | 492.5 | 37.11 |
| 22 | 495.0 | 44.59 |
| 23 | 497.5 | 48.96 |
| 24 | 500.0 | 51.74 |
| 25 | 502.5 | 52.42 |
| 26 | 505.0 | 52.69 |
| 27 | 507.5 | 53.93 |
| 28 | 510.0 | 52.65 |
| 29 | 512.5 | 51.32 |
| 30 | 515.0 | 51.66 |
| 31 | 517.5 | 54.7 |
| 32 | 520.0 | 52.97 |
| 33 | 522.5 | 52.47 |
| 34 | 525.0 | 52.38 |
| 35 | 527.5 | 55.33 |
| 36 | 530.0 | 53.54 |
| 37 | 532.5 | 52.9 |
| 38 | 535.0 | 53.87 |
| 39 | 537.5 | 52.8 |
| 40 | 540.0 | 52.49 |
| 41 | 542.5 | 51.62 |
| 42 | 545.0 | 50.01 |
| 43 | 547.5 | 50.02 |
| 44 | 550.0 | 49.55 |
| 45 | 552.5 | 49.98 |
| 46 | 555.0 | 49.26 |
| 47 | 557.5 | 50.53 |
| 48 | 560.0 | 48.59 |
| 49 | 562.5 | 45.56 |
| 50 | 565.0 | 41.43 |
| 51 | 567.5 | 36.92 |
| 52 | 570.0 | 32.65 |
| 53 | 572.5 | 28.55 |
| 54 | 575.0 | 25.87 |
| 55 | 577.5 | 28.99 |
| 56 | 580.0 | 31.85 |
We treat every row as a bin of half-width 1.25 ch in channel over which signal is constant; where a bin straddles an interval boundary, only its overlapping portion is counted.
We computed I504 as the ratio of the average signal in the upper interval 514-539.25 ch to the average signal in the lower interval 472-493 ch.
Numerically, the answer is 1.38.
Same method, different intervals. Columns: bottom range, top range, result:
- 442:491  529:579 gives 0.93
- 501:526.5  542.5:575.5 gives 0.83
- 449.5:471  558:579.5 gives 0.67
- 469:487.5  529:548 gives 1.20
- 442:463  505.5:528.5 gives 0.97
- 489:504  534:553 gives 1.15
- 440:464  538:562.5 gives 0.92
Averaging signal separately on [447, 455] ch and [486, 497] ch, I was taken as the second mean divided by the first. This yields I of 0.64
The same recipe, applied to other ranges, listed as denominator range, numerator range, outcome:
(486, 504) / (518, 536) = 1.30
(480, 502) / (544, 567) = 1.27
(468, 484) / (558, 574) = 0.82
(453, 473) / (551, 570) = 0.84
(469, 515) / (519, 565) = 1.13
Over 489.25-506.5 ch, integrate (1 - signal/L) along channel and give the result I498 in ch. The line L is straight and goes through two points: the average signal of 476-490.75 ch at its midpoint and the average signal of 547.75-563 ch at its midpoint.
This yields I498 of -3.7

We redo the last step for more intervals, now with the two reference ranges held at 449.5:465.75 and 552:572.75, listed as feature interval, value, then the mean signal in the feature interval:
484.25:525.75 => 1.96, 46.6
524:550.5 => -3.81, 52.3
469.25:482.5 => 0.78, 49.3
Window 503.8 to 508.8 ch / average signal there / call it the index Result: 53.3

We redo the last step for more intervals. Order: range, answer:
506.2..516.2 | 52.4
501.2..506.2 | 52.5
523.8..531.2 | 53.8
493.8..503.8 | 49.5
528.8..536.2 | 53.4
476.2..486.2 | 38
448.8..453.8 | 55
